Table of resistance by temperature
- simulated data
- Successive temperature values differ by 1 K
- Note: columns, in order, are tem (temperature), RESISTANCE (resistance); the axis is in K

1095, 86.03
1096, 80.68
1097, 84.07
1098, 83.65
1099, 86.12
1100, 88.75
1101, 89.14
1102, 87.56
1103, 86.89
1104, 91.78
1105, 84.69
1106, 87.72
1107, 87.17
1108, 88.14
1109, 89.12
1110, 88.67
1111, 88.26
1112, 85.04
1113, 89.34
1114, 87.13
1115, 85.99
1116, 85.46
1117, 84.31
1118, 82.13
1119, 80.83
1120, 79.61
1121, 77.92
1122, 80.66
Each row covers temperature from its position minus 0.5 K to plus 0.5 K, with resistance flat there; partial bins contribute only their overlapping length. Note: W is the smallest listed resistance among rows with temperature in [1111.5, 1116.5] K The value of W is 85.04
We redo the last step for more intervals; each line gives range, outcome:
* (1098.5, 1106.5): 84.69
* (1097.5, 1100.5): 83.65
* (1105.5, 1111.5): 87.17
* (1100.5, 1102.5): 87.56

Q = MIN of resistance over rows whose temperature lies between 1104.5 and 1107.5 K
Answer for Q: 84.69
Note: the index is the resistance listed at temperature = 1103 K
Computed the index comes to 86.89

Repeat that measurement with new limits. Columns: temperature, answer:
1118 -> 82.13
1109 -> 89.12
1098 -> 83.65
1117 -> 84.31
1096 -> 80.68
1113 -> 89.34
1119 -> 80.83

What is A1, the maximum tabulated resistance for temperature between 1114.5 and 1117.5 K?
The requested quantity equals 85.99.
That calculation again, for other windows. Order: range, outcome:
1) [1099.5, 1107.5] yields 91.78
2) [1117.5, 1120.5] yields 82.13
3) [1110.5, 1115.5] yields 89.34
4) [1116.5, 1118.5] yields 84.31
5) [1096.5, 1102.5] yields 89.14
